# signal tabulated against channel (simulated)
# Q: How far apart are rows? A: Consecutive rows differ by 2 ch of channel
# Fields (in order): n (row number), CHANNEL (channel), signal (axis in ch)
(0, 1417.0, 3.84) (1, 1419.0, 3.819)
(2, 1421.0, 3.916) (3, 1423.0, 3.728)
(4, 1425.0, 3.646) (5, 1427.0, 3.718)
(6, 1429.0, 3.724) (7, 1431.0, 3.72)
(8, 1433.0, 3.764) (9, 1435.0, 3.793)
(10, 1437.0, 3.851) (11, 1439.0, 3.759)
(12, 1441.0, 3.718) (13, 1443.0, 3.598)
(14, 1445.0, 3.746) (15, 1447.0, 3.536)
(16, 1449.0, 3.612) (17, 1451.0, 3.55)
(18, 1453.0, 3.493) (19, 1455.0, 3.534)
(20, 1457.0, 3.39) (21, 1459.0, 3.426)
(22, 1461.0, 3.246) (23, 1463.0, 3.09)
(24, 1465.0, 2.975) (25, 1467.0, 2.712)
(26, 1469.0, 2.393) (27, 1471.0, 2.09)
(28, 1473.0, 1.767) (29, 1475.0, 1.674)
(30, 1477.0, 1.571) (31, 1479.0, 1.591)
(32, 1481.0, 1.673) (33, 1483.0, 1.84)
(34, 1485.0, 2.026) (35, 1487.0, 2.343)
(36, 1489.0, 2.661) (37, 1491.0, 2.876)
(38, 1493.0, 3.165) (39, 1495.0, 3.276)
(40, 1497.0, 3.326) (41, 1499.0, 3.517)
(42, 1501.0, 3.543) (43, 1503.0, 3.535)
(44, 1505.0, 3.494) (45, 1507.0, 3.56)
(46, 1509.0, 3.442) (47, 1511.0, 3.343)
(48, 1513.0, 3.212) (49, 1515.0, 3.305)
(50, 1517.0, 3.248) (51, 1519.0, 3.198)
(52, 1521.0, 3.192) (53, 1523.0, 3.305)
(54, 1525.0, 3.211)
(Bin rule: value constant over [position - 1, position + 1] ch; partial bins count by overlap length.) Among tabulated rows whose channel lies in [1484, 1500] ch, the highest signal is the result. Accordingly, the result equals 3.517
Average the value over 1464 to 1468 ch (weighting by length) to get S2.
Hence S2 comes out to 2.84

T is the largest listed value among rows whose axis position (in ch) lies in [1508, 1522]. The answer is 3.442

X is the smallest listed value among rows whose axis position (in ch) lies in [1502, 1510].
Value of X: 3.442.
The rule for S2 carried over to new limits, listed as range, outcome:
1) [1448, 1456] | 3.55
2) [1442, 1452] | 3.61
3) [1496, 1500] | 3.42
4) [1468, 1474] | 2.08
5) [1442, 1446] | 3.67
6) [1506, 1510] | 3.5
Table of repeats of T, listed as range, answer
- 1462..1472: 3.09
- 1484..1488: 2.343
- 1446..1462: 3.612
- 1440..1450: 3.746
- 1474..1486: 2.026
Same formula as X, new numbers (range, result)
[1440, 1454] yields 3.493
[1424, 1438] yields 3.646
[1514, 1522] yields 3.192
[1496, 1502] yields 3.326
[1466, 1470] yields 2.393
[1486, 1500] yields 2.343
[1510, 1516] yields 3.212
